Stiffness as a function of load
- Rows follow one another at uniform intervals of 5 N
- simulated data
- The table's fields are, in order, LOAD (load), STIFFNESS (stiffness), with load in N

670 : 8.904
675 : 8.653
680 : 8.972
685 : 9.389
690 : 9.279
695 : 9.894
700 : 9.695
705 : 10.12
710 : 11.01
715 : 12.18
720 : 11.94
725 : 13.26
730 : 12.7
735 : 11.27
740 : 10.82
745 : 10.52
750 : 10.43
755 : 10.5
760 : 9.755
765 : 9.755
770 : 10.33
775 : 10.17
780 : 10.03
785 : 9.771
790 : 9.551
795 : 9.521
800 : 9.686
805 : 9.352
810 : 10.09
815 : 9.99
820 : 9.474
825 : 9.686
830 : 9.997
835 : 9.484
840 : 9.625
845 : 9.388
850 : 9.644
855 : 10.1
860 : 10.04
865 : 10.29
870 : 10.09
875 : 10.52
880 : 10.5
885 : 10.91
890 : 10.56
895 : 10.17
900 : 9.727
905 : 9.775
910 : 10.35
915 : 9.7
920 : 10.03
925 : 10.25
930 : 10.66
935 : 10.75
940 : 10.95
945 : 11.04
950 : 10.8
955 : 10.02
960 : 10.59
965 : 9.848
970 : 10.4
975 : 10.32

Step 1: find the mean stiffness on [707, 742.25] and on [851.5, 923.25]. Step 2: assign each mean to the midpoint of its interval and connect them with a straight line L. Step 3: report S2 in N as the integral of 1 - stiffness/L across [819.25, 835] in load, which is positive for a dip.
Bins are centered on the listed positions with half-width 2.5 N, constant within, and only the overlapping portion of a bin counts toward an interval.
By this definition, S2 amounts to 1.6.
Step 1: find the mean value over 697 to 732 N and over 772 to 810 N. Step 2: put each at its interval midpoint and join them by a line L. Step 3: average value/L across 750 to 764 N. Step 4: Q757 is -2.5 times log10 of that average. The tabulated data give 0.04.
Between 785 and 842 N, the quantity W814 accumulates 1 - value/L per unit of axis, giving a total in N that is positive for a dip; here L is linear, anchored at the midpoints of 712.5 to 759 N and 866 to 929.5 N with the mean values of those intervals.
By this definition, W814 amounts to 6.2 N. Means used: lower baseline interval 11.5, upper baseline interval 10.2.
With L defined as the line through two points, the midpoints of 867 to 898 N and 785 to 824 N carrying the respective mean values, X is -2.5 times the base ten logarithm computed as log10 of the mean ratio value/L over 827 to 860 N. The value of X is 0.04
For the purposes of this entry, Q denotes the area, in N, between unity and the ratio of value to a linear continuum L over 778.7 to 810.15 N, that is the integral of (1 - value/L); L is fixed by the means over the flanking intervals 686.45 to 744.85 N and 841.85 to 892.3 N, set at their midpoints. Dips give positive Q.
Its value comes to 2.8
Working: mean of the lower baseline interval 11.1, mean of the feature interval 9.67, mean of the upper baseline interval 10.2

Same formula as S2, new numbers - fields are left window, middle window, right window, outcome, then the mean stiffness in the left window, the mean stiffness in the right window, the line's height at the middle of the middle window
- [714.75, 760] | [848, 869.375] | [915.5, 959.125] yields 1.6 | 11.4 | 10.5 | 10.9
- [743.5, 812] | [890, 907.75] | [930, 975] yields 0.6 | 9.95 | 10.5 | 10.4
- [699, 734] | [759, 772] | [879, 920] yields 1.5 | 11.6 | 10.2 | 11.2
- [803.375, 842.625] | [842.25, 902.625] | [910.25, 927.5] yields -1.7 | 9.72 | 10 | 9.88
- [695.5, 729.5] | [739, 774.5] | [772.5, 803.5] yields 0.5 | 11.4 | 9.77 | 10.4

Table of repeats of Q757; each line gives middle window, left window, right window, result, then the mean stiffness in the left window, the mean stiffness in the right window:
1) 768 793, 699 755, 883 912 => 0.10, 11.3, 10.2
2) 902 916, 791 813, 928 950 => 0.07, 9.66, 10.8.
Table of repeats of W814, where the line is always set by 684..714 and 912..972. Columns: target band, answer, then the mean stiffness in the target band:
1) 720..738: -4.0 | 12.3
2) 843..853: 0.7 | 9.55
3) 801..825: 1.2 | 9.72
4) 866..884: -0.2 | 10.4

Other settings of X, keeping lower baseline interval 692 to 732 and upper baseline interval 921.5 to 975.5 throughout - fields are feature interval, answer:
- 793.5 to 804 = 0.15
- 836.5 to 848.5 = 0.14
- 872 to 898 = 0.02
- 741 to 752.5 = 0.07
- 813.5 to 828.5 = 0.13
